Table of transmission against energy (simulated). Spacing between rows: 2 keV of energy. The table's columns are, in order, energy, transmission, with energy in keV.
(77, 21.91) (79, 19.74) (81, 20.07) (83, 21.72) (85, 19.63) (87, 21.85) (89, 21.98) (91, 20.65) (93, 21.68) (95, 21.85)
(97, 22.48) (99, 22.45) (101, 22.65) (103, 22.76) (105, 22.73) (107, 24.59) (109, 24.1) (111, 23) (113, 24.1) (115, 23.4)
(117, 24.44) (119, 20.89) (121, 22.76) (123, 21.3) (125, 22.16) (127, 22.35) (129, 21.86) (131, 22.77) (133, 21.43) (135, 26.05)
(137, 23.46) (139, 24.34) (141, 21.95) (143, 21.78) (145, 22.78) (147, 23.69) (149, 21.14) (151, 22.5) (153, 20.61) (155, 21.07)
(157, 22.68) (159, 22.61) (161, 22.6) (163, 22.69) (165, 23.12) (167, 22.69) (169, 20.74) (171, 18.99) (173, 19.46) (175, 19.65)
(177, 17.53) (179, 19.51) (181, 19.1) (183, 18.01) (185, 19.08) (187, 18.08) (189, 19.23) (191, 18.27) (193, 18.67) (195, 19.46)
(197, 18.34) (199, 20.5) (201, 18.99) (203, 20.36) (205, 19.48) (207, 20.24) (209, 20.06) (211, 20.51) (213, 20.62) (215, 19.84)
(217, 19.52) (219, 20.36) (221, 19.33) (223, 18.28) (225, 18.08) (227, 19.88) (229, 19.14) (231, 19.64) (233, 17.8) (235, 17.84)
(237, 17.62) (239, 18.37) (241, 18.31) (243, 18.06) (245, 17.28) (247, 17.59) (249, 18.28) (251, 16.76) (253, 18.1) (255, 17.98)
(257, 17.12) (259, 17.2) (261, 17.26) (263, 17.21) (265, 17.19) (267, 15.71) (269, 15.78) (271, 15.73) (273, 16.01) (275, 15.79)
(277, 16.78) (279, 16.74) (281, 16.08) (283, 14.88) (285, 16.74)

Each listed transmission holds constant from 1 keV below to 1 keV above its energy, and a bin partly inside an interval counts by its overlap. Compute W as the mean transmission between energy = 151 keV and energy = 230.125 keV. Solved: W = 20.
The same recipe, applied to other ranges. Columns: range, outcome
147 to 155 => 21.7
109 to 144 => 22.9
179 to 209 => 19.2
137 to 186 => 21.2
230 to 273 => 17.4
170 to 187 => 18.9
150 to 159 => 21.8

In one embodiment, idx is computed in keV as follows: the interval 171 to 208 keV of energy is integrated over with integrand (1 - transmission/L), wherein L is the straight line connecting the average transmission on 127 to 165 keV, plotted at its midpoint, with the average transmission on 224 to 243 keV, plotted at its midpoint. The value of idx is 2.6 keV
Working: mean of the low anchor 22.6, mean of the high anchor 18.5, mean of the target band 19.1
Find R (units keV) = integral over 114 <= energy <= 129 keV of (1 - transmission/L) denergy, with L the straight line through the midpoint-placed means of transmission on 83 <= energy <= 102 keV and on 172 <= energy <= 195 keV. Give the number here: -1.2 keV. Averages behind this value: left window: 21.7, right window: 18.8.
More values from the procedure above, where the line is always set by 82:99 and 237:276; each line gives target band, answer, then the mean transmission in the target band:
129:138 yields -1.3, 23.3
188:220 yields -1.9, 19.7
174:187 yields 0.3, 18.8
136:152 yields -2.0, 22.7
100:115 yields -1.7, 23.4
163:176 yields -1.0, 20.9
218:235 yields -1.0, 19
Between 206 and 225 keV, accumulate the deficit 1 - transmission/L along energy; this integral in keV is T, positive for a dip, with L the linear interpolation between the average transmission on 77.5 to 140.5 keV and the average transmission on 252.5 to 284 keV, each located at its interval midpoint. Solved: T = -1.3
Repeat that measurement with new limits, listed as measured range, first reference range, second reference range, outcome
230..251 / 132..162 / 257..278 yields -0.18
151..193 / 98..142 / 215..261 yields 1.29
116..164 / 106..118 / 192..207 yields -0.02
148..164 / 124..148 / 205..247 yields 0.02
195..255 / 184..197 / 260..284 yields -4.13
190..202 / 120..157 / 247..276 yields 0.49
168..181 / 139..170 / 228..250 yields 1.21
